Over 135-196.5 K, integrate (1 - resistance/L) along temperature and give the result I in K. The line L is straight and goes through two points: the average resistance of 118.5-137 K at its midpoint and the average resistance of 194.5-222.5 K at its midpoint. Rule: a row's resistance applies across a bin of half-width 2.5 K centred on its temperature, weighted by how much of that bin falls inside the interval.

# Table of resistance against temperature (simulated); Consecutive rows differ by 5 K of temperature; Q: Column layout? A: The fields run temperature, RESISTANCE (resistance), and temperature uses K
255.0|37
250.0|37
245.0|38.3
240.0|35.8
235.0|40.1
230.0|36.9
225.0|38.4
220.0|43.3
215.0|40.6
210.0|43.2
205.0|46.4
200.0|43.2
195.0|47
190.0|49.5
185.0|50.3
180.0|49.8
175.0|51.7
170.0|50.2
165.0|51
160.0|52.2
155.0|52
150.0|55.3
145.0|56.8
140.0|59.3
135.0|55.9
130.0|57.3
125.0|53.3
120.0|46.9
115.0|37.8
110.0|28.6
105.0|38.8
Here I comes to -4.18 K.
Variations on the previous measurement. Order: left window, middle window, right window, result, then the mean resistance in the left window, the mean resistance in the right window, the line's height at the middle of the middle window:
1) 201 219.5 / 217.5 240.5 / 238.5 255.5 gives 0.6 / 43.4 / 37.1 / 40.2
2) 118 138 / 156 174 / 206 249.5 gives -1.0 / 53.7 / 39.7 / 48.5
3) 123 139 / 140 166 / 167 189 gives -0.4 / 55.9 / 50.4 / 53.4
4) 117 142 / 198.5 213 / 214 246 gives -0.5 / 54.1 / 39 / 42.7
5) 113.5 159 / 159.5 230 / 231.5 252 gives -2.8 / 53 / 37.8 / 44.6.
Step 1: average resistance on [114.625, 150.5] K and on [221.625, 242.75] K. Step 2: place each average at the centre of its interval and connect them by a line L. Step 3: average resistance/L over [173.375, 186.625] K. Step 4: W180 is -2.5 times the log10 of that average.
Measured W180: -0.10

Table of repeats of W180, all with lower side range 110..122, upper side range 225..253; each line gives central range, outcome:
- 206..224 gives -0.12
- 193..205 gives -0.18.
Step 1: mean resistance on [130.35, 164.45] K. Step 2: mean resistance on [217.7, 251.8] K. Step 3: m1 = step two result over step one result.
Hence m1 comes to 0.70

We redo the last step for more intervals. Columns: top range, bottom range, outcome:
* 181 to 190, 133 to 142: 0.87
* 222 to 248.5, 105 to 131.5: 0.87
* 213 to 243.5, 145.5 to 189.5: 0.76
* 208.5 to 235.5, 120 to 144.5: 0.73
